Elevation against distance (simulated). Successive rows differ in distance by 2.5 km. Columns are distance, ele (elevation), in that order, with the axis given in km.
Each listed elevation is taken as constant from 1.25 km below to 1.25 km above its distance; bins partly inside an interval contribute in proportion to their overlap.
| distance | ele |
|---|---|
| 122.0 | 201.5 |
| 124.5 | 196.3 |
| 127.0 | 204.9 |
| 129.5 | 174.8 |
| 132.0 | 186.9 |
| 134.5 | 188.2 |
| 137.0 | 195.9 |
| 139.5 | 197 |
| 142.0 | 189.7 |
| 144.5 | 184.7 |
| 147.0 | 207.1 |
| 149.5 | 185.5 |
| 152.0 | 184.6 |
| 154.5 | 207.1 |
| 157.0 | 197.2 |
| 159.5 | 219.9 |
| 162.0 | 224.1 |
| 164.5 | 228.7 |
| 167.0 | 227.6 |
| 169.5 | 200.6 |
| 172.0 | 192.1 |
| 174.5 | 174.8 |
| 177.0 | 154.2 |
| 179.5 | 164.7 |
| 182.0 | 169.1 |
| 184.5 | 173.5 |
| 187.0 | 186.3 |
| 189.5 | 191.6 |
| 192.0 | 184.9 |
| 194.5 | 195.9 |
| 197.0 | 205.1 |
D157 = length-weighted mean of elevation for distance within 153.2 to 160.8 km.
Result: 208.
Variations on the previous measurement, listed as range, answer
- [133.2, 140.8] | 194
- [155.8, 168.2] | 220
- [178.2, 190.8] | 177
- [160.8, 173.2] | 215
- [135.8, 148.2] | 195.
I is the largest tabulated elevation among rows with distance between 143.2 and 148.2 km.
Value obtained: 207.1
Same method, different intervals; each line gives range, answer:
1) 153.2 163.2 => 224.1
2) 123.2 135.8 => 204.9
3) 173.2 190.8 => 191.6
